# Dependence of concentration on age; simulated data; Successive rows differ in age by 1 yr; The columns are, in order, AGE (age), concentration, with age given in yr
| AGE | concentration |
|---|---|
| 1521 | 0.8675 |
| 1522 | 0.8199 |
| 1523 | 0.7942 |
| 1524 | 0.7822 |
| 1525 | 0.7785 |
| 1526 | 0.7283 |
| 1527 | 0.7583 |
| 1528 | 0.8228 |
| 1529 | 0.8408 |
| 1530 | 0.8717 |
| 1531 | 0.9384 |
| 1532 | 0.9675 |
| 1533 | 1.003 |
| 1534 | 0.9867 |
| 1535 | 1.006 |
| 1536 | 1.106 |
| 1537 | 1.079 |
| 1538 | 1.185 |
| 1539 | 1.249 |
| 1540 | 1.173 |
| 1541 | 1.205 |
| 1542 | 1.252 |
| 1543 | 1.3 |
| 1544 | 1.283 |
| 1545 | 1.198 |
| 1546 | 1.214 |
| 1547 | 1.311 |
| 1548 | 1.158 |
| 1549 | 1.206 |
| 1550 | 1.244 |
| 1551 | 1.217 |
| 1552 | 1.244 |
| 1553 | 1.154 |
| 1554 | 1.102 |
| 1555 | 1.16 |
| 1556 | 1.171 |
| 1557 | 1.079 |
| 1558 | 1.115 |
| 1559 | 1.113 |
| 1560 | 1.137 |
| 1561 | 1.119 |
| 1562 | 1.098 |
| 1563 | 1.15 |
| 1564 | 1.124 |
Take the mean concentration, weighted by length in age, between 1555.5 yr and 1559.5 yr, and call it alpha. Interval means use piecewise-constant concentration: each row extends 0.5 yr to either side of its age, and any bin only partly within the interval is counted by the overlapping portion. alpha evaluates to 1.12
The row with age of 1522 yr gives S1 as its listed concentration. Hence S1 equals 0.8199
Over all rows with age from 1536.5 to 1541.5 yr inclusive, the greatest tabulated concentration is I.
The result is 1.249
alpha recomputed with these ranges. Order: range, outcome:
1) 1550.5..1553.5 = 1.21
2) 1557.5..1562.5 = 1.12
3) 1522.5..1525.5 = 0.785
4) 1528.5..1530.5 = 0.856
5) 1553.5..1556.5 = 1.14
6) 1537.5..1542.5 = 1.21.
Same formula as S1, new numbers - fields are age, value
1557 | 1.079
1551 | 1.217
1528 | 0.8228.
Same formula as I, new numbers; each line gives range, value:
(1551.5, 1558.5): 1.244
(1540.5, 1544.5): 1.3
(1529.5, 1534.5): 1.003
